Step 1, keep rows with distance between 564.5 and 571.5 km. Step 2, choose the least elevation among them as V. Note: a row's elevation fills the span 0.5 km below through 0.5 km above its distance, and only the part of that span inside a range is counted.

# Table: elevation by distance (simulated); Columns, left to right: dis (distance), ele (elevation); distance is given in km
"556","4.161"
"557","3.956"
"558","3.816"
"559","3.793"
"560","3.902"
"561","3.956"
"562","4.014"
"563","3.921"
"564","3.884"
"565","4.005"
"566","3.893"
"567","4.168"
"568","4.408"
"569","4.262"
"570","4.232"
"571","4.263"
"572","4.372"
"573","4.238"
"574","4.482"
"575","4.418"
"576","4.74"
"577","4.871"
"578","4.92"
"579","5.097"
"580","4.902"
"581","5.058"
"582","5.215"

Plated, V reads 3.893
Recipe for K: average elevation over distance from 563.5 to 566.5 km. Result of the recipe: 3.93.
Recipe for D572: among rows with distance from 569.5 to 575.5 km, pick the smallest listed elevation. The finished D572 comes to 4.232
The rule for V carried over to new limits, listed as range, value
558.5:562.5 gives 3.793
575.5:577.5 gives 4.74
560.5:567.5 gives 3.884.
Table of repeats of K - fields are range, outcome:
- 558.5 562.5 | 3.92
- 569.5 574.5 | 4.32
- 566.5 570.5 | 4.27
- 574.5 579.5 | 4.81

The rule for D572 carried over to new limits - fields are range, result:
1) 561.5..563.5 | 3.921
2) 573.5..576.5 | 4.418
